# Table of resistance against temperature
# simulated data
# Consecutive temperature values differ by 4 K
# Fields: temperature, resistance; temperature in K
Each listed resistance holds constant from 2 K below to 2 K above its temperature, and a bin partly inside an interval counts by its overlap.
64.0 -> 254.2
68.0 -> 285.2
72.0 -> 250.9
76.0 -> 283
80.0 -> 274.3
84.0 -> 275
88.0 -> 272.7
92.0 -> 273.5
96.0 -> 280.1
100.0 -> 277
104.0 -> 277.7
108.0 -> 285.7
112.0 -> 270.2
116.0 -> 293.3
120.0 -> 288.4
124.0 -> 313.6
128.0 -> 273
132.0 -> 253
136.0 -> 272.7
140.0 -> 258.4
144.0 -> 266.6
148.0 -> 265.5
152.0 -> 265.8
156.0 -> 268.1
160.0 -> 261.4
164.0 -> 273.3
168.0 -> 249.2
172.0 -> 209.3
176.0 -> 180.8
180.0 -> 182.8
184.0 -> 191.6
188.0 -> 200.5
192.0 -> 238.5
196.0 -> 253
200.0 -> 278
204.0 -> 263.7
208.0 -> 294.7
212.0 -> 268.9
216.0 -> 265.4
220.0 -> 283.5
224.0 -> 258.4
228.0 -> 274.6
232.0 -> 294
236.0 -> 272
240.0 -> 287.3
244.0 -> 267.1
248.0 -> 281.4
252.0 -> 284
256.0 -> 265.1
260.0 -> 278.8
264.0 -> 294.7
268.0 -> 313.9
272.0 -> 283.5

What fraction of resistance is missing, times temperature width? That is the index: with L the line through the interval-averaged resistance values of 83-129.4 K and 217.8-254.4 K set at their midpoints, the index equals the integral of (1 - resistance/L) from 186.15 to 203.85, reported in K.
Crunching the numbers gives 2.2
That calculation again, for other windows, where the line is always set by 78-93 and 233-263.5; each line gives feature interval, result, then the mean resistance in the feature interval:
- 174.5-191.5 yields 5.1 K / 194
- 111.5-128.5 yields -1.0 K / 291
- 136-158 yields 0.8 K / 266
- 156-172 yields 1.2 K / 256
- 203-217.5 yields 0.2 K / 274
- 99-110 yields -0.2 K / 280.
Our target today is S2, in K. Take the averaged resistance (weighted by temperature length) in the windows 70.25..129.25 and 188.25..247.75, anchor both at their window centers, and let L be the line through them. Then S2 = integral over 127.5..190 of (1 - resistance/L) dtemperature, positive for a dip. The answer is 7.6 K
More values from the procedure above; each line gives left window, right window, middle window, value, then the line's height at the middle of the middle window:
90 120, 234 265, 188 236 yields 2.0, 279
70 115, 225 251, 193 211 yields 0.5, 278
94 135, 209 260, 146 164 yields 0.8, 279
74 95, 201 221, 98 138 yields -0.7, 276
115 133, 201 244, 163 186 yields 5.6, 281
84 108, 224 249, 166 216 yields 7.6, 277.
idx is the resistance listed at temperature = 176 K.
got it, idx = 180.8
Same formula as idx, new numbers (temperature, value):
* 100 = 277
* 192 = 238.5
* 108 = 285.7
